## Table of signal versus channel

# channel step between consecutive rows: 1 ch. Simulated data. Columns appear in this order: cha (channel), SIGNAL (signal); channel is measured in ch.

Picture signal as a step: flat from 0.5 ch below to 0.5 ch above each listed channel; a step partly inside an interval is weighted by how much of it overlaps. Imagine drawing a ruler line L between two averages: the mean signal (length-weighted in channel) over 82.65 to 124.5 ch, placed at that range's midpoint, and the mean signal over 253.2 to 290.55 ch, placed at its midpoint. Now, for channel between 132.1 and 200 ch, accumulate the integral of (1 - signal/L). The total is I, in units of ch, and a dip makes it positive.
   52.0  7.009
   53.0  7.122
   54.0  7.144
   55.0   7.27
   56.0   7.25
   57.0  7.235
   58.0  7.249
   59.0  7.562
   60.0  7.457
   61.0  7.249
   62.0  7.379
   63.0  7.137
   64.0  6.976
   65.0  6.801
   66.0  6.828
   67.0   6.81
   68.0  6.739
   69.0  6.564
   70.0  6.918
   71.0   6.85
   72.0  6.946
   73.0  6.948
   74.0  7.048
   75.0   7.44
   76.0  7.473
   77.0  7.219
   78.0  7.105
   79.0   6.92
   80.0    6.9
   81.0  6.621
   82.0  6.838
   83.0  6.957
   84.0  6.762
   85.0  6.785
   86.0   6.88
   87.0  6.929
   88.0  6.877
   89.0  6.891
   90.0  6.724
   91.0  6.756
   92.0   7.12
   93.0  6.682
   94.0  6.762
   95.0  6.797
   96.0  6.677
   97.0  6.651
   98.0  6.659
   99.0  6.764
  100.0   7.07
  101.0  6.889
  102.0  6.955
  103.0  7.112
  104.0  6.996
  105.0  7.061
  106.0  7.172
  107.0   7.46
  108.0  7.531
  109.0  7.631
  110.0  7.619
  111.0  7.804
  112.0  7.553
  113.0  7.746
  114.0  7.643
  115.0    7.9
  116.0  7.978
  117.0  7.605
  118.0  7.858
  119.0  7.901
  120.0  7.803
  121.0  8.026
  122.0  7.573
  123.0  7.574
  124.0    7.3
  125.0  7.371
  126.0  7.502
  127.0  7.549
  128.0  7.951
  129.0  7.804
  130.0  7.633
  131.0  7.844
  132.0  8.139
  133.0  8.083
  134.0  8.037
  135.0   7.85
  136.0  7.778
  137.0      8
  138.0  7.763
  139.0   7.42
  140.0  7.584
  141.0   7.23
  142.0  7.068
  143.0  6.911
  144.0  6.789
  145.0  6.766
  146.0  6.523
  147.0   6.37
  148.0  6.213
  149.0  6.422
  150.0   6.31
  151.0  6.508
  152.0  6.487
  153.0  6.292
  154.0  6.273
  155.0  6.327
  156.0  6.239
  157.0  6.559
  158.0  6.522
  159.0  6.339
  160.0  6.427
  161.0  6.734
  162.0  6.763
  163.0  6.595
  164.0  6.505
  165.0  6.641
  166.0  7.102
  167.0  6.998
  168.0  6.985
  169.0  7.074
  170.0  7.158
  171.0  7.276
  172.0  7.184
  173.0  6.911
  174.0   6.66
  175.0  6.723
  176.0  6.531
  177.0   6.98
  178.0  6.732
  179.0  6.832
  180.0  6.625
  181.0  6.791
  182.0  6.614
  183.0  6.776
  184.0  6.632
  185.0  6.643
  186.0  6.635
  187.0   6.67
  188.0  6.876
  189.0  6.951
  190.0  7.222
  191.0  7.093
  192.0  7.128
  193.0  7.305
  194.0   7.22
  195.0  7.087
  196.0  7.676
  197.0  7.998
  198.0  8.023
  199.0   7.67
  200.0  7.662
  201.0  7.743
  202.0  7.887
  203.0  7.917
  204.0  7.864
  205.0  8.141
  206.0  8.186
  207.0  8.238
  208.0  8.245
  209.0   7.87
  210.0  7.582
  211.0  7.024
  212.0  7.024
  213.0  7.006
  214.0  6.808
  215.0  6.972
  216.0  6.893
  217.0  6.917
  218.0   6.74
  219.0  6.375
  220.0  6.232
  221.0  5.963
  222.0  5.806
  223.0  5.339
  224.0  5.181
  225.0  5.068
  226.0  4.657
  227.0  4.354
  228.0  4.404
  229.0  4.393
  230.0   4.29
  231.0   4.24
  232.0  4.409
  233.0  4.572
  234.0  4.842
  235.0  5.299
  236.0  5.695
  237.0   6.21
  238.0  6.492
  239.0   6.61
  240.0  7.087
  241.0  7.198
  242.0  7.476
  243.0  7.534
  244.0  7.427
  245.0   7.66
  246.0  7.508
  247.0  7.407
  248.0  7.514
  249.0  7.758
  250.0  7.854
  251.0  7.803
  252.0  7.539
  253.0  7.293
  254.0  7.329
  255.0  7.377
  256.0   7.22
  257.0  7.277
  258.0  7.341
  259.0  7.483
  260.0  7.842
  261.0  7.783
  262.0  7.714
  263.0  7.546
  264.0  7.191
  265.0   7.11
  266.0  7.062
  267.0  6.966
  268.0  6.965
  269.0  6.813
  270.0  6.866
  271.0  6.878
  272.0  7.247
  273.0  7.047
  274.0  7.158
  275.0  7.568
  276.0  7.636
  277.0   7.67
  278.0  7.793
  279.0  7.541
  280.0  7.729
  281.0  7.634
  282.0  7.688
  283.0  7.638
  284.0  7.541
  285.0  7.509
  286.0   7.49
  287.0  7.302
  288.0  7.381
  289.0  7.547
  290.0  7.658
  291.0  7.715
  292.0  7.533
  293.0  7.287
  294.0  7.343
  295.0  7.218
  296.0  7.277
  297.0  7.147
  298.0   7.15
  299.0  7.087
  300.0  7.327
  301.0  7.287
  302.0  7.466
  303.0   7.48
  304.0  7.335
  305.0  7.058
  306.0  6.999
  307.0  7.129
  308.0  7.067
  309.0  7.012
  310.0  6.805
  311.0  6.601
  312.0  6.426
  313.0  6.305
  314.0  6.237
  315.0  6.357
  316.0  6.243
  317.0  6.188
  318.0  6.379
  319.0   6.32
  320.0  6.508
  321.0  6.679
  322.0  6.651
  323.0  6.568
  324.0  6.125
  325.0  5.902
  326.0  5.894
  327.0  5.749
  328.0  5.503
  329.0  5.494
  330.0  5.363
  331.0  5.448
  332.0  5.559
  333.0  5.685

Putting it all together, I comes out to 3.1 ch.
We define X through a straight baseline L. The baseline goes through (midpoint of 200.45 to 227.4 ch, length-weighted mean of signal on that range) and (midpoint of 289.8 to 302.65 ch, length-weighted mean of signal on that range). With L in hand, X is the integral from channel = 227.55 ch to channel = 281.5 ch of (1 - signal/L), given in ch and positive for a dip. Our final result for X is 1.5 ch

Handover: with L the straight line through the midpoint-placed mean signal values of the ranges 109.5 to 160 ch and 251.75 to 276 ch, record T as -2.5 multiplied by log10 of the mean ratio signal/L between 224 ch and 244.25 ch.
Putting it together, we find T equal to 0.289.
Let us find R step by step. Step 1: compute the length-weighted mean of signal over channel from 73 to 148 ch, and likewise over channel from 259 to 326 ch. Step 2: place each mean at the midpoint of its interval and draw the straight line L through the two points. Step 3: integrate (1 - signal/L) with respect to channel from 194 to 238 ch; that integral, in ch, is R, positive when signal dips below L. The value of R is 4.26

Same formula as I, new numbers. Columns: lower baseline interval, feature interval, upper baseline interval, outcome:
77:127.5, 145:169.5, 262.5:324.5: 2.12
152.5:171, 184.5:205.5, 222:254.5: -3.08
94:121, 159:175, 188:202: 1.21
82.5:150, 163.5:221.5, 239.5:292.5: 1.82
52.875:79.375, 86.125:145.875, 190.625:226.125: -2.26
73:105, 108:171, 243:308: -1.54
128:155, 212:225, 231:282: 1.42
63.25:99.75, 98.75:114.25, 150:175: -1.13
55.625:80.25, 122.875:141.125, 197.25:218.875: -1.08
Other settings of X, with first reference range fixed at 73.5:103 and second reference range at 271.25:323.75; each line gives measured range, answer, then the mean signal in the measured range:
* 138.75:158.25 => 0.9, 6.63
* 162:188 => 0.7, 6.81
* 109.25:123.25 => -1.7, 7.76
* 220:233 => 4.0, 4.89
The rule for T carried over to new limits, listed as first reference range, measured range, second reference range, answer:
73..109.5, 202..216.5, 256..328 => -0.079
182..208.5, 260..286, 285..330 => -0.058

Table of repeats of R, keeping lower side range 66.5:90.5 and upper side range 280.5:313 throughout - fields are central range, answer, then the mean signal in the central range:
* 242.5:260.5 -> -0.8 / 7.51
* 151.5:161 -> 0.9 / 6.4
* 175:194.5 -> 0.7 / 6.85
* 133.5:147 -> -0.6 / 7.33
